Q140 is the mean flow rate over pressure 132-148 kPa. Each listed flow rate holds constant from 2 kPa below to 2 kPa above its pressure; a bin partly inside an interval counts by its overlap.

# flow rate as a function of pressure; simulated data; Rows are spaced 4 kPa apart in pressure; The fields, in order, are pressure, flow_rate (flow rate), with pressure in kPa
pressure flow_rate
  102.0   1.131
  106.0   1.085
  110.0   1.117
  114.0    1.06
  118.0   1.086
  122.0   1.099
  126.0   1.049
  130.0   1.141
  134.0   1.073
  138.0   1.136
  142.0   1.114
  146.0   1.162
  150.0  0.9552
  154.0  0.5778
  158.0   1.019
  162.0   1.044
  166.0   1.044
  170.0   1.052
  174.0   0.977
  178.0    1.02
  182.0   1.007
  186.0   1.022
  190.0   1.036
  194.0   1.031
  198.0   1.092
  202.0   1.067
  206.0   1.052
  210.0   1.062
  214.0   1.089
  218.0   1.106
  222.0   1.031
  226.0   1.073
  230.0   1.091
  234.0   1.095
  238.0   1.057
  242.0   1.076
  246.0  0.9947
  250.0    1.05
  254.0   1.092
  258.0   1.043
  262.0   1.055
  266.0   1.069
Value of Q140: 1.12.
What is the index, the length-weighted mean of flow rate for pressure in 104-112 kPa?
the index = 1.1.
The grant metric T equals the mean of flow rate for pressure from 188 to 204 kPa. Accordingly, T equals 1.06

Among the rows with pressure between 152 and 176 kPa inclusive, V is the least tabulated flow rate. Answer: 0.5778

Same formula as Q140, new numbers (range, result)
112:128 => 1.07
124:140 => 1.1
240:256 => 1.05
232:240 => 1.08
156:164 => 1.03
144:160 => 0.928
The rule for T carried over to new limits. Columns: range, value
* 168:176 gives 1.01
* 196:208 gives 1.07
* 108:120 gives 1.09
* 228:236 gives 1.09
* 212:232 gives 1.08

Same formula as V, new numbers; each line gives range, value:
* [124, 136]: 1.049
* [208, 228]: 1.031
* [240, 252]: 0.9947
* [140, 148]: 1.114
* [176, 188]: 1.007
